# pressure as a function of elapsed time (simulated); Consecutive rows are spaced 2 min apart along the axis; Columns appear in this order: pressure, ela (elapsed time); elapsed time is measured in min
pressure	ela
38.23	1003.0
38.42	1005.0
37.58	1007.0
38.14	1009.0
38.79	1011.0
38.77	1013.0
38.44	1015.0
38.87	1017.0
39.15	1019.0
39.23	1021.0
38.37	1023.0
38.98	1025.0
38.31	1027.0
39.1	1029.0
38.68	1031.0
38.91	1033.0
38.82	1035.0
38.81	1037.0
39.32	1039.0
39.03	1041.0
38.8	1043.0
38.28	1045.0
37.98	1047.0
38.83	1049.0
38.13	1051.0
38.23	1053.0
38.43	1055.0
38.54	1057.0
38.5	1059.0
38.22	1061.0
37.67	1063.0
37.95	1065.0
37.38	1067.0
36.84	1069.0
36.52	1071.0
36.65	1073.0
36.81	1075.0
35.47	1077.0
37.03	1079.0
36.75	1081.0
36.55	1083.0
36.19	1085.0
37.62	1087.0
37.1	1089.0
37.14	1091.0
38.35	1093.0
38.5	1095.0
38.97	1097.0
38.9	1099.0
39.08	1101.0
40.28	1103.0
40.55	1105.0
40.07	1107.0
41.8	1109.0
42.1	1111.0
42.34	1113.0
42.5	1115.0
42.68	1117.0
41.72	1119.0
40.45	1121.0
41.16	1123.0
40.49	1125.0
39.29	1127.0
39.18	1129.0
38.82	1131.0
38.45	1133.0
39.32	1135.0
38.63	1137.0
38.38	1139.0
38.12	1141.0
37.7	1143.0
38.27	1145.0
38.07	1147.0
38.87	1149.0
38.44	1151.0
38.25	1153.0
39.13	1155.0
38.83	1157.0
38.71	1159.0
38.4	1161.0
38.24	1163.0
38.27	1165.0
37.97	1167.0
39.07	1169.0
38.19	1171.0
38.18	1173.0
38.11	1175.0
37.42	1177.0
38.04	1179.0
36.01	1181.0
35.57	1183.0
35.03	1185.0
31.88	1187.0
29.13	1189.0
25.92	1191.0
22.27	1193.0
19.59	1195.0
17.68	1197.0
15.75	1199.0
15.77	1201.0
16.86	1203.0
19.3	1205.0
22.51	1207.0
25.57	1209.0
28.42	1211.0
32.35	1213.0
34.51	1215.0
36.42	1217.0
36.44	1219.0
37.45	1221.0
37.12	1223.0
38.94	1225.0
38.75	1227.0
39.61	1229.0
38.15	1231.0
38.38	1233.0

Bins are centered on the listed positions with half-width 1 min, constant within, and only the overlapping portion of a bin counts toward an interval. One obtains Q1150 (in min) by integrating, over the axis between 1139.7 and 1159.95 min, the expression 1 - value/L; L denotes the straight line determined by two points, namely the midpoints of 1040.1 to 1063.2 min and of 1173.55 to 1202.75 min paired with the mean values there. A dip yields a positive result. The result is -4.76 min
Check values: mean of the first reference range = 38.4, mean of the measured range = 38.4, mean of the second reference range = 28.3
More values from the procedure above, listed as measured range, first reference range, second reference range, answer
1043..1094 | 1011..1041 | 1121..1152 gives 1.8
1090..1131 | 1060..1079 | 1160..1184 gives -3.2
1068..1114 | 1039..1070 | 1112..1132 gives 1.6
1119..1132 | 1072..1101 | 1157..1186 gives -0.9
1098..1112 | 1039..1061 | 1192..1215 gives -3.4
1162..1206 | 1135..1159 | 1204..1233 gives 7.2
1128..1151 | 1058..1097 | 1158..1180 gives -0.4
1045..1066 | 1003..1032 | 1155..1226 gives -0.6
